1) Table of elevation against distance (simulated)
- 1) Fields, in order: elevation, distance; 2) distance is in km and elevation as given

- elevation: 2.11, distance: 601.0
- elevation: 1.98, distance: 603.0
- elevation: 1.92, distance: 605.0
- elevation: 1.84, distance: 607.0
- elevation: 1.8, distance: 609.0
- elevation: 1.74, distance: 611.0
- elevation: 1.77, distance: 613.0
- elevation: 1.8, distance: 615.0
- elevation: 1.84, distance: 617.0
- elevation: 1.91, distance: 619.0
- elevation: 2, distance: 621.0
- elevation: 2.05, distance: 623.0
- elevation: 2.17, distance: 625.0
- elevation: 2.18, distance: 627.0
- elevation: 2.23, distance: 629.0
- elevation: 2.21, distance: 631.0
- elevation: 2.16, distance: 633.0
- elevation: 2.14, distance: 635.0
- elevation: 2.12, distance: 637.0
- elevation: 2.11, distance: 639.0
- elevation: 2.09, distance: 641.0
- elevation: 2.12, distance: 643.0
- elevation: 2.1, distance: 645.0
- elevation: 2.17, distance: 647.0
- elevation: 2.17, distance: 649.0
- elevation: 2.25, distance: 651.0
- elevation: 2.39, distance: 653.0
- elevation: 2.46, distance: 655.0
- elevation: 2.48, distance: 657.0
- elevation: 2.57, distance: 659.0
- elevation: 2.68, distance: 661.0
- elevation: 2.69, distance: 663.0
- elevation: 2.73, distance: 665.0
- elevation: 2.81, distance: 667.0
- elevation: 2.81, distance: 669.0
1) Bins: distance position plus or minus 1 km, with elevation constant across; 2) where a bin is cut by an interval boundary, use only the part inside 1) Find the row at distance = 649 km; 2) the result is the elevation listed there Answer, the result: 2.17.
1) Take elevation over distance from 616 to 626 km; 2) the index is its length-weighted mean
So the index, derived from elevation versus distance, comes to 1.99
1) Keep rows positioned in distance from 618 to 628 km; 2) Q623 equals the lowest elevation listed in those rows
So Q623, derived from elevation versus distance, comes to 1.91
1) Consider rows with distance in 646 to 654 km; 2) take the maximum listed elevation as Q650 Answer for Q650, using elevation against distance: 2.39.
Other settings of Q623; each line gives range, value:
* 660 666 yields 2.68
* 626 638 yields 2.12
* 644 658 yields 2.1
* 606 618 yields 1.74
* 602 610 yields 1.8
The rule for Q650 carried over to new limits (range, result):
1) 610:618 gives 1.84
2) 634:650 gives 2.17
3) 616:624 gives 2.05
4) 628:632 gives 2.23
